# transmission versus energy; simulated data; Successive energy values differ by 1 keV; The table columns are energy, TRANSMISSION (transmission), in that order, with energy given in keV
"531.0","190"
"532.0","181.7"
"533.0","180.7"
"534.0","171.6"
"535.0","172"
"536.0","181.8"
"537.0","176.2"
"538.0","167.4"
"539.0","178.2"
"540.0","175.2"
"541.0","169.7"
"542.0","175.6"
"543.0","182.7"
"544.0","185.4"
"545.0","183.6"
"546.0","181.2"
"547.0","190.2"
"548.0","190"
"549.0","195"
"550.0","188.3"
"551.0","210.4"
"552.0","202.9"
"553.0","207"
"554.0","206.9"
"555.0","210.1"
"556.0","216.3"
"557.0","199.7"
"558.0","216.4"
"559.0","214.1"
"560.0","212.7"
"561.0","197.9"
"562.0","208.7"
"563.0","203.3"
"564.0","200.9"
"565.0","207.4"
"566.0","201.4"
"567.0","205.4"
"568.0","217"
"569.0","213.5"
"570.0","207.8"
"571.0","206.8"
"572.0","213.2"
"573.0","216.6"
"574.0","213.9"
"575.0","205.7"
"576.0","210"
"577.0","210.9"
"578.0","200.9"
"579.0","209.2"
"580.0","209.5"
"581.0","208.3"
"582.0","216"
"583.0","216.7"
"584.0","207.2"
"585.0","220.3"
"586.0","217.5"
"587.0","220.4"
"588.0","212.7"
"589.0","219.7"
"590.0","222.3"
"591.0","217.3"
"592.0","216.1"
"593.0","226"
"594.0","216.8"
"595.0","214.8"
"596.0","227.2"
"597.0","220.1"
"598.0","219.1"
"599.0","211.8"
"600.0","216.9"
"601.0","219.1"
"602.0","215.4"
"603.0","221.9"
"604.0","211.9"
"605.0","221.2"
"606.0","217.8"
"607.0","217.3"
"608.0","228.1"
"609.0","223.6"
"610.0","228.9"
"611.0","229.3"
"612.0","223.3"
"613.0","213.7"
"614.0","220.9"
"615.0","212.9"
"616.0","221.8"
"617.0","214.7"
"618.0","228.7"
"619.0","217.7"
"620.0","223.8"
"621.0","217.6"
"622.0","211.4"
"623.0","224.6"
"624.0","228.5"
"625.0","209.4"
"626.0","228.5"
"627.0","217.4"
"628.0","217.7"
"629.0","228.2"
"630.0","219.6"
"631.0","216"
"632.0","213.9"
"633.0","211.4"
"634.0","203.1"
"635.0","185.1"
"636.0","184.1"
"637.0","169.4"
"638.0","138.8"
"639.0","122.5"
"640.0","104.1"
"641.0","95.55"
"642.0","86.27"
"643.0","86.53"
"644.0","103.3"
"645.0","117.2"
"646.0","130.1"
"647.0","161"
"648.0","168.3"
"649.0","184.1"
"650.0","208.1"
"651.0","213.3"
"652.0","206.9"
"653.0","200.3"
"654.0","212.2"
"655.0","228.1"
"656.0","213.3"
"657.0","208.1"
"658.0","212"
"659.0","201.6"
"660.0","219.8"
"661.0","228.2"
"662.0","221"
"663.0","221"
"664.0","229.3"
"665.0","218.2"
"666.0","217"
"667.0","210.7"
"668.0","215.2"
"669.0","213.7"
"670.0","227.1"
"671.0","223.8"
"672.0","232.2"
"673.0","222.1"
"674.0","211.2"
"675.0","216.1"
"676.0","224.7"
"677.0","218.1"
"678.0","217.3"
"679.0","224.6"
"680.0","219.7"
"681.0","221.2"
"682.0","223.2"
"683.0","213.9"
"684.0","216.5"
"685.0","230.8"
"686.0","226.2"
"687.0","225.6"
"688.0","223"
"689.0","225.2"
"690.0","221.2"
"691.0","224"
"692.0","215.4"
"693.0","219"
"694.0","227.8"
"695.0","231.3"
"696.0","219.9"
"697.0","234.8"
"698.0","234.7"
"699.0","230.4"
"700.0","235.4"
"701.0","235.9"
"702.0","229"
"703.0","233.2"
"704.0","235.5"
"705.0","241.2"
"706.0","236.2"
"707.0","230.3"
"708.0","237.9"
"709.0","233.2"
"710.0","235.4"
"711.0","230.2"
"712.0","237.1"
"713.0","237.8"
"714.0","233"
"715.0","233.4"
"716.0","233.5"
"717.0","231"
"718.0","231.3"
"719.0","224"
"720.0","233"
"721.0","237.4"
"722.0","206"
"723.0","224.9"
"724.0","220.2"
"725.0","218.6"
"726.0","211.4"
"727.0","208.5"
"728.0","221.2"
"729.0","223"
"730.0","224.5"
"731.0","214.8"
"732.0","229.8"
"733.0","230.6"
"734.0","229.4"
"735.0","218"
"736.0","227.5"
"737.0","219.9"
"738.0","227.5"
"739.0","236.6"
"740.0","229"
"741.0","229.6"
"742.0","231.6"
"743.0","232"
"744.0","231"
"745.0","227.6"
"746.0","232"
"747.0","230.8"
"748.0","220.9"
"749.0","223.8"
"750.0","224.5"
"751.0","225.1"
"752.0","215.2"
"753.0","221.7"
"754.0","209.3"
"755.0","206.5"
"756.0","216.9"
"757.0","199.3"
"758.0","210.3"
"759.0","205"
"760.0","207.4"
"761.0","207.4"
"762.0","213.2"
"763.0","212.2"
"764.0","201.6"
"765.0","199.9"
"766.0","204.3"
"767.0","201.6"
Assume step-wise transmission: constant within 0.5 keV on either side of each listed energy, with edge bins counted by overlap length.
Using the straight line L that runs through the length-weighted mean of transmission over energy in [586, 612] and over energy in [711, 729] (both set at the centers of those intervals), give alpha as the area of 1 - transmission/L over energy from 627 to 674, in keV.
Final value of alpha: 6.72 keV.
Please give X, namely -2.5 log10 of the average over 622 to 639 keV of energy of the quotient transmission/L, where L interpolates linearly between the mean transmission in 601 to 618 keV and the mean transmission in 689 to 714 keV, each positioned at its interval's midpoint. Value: 0.10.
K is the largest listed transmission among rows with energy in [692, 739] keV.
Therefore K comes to 241.2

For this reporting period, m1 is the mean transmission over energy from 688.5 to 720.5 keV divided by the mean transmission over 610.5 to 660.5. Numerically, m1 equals 1.2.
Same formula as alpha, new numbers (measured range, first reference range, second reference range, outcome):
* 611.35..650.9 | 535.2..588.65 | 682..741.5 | 4.9 keV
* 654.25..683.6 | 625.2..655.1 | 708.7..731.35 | -3.9 keV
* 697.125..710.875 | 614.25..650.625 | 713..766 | -1.7 keV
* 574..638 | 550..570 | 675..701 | -0.5 keV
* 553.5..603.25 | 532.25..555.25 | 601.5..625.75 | -2.4 keV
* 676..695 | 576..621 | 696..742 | 0.3 keV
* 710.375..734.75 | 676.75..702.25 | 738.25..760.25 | -0.3 keV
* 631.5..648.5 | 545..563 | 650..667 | 5.3 keV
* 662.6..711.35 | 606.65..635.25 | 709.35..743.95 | -0.3 keV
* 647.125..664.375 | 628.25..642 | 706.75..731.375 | -2.0 keV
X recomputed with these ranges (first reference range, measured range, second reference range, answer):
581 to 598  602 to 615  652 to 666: -0.02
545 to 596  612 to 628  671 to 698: -0.02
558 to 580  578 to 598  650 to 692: -0.03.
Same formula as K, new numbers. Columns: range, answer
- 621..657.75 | 228.5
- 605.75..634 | 229.3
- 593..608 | 228.1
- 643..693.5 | 232.2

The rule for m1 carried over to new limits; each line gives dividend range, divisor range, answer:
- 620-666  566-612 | 0.88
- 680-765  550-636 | 1.05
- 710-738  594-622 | 1.03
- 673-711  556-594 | 1.07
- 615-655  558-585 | 0.89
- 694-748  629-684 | 1.17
